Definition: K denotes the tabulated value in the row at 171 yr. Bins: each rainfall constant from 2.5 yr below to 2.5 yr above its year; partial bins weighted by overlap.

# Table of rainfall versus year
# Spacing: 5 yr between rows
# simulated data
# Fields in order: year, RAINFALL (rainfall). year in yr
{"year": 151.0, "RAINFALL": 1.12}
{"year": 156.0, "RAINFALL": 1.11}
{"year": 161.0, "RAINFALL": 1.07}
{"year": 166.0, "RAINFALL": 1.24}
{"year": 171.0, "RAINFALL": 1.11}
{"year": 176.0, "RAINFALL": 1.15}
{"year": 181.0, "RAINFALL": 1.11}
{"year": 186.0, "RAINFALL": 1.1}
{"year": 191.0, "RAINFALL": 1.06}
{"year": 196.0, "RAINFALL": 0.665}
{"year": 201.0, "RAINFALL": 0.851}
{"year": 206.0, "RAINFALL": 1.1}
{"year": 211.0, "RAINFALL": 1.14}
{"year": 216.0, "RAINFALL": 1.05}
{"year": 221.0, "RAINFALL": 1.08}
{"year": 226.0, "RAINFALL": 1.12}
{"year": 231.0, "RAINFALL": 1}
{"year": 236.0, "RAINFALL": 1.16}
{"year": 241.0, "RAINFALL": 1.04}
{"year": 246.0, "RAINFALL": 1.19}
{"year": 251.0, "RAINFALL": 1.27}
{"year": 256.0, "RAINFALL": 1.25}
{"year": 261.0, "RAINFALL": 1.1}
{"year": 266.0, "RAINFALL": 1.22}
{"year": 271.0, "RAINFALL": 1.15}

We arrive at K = 1.11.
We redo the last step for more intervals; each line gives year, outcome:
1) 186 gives 1.1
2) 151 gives 1.12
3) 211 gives 1.14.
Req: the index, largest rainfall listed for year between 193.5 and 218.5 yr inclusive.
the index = 1.14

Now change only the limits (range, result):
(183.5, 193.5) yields 1.1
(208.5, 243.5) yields 1.16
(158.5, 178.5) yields 1.24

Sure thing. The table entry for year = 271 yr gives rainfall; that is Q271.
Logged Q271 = 1.15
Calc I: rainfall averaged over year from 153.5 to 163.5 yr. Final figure 1.09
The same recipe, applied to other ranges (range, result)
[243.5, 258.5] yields 1.24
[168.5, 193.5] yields 1.11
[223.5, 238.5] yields 1.09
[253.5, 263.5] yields 1.18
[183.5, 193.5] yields 1.08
